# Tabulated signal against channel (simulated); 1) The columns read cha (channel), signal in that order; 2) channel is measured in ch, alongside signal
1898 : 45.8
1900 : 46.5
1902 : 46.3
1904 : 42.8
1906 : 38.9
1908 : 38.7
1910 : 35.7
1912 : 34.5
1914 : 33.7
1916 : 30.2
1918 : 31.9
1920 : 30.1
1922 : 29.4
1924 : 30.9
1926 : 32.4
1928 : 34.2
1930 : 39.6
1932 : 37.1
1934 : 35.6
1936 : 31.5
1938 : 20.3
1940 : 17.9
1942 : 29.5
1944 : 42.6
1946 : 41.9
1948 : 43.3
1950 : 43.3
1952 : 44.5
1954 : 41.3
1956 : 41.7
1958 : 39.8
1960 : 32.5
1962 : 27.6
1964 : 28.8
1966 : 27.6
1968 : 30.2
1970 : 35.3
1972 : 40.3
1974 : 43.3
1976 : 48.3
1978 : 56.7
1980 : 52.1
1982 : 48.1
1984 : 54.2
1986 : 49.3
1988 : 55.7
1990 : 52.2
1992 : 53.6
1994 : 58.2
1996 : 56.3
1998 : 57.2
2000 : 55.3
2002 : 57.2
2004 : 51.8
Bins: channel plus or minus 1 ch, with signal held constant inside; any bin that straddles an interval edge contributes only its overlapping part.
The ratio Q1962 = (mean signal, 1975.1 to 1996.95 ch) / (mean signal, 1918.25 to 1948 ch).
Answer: 1.6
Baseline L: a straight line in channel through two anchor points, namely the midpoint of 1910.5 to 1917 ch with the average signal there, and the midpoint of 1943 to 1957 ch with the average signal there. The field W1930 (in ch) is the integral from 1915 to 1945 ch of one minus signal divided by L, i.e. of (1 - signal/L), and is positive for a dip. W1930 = 4.6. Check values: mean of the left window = 33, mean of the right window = 42.7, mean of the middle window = 31.5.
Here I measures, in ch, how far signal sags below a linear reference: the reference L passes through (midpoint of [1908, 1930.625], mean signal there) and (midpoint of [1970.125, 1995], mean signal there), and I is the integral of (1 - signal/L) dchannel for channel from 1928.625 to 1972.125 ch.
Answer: 6.7 ch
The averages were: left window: 33.1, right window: 50.4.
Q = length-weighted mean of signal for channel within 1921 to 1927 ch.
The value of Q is 30.9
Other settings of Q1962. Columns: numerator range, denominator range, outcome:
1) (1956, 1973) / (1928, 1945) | 1.04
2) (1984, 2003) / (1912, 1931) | 1.69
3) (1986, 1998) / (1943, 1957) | 1.29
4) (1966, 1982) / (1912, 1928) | 1.36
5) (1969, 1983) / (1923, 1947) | 1.41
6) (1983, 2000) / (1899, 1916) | 1.40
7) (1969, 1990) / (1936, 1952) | 1.40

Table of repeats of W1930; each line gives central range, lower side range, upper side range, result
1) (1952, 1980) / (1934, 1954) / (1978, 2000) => 3.6 ch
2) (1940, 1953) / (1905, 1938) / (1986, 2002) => 0.7 ch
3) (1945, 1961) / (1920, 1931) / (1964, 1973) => -4.0 ch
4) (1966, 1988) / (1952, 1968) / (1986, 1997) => 0.2 ch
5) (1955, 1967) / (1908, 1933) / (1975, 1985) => 3.4 ch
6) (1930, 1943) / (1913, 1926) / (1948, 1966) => 1.6 ch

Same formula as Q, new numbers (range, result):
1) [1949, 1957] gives 42.7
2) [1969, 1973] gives 37.8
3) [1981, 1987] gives 50.5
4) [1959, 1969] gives 29.3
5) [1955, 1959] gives 40.8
